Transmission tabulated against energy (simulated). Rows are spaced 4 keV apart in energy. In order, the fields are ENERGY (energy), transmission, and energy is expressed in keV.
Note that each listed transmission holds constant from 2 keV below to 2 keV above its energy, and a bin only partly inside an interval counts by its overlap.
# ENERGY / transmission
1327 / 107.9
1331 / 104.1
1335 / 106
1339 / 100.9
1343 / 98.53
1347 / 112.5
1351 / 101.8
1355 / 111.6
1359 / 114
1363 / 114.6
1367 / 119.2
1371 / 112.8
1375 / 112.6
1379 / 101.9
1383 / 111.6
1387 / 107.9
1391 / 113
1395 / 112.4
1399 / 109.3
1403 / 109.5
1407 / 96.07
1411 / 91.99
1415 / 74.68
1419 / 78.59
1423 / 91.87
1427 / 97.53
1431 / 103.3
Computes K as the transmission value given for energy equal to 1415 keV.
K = 74.68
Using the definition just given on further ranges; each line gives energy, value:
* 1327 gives 107.9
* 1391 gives 113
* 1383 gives 111.6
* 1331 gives 104.1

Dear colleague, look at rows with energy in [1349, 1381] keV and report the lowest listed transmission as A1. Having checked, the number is 101.8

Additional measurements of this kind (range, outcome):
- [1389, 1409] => 96.07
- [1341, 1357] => 98.53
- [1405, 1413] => 91.99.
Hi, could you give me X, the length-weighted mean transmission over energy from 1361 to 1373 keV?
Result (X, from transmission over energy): 116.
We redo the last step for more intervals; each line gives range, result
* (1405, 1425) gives 86.6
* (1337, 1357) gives 105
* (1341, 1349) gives 106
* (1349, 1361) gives 109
